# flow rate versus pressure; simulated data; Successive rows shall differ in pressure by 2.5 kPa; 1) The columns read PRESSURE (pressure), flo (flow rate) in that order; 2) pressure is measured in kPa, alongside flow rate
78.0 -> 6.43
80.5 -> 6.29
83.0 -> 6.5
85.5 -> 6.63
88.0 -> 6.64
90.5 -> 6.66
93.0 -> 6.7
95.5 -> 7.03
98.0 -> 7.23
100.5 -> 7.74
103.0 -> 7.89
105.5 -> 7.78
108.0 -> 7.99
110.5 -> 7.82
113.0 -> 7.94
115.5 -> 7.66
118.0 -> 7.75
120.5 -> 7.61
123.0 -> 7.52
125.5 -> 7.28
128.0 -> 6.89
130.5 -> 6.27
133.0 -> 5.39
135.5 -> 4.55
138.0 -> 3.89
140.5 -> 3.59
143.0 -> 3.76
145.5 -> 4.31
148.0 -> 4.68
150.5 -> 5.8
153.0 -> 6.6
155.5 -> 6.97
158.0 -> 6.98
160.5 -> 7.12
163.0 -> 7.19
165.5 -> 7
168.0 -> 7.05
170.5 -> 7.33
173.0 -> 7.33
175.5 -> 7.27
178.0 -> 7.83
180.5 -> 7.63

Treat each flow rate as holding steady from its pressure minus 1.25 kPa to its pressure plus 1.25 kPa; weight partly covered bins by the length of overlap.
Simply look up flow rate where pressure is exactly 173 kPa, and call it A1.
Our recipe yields 7.33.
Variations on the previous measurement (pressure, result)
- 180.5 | 7.63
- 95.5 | 7.03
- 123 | 7.52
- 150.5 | 5.8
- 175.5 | 7.27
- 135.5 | 4.55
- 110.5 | 7.82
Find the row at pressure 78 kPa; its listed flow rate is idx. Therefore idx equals 6.43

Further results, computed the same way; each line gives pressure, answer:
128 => 6.89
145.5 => 4.31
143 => 3.76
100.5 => 7.74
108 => 7.99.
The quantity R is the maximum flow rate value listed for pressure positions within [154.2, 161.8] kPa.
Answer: 7.12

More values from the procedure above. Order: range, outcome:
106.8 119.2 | 7.99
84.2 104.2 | 7.89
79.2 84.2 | 6.5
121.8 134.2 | 7.52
